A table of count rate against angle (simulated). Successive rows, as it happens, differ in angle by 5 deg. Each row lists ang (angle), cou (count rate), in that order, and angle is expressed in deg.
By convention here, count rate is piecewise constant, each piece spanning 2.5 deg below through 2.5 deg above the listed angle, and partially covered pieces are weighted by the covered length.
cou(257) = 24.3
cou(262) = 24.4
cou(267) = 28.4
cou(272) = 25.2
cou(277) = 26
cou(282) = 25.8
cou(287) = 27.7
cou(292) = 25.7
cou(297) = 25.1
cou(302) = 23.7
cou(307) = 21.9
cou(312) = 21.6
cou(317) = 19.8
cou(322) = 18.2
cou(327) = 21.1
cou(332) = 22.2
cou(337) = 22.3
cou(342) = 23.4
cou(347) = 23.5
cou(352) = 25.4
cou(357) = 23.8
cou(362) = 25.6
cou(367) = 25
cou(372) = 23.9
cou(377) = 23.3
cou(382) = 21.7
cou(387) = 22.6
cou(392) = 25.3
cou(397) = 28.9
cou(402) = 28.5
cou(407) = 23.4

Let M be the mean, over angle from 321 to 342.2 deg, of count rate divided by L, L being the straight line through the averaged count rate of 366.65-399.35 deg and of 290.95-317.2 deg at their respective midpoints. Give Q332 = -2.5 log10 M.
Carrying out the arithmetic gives 0.10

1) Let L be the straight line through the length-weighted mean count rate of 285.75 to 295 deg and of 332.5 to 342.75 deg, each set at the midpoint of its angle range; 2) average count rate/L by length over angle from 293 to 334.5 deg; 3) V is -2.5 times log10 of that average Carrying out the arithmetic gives 0.13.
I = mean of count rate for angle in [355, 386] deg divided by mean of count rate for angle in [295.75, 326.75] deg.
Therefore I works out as 1.11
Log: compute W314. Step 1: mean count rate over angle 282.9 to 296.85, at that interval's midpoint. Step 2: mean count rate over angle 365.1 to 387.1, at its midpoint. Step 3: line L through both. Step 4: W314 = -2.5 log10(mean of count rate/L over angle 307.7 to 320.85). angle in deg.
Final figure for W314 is 0.23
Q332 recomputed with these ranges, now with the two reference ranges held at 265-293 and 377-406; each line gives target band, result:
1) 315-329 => 0.30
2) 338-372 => 0.05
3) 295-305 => 0.09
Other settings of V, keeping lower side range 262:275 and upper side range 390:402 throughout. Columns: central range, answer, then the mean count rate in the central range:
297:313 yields 0.16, 22.9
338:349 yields 0.16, 23.3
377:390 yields 0.21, 22.5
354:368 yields 0.10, 24.8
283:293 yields -0.01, 26.7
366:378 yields 0.14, 24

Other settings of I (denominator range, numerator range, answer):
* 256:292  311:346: 0.82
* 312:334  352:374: 1.21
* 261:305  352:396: 0.94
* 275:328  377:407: 1.07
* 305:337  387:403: 1.28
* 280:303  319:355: 0.87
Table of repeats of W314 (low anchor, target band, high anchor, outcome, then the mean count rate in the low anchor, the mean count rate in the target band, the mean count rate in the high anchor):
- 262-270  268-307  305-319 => -0.056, 26.9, 25.5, 21.1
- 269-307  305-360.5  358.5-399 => 0.127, 25.4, 22.2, 24.5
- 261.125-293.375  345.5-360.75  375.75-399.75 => 0.028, 26.3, 24.4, 24.5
